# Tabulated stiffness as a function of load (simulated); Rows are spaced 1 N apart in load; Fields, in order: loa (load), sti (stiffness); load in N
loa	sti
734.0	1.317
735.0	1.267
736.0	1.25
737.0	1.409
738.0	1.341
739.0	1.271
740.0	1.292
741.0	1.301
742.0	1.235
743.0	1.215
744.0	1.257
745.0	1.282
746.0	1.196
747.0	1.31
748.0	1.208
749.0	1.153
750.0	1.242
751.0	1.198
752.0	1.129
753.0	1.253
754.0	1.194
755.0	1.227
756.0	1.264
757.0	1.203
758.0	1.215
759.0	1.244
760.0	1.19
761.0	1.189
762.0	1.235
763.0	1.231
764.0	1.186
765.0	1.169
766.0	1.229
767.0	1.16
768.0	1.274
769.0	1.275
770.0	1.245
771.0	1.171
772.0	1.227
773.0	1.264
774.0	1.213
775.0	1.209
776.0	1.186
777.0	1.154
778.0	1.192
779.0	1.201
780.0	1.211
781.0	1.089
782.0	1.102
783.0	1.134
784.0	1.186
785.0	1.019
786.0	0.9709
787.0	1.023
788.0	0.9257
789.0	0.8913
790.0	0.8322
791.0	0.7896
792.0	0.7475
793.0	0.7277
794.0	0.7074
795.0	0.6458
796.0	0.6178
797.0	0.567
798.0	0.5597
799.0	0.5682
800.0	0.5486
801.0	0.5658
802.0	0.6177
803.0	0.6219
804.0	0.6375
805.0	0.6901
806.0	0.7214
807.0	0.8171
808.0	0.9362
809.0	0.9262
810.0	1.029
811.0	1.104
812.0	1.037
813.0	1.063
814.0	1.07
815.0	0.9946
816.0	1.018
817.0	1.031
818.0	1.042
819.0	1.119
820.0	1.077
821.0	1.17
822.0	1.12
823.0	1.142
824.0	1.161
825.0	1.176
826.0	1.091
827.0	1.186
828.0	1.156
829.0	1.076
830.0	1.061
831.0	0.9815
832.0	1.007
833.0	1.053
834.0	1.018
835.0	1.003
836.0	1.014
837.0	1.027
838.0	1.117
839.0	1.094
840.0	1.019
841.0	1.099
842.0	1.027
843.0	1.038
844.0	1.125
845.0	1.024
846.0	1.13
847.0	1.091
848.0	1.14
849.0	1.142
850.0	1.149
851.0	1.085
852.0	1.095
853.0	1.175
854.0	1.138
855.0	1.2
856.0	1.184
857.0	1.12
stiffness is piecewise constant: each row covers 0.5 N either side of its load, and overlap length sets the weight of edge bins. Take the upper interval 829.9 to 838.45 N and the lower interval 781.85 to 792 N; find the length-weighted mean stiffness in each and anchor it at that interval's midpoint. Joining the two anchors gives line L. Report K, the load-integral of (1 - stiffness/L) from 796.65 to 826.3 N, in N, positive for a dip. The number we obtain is 2.8 N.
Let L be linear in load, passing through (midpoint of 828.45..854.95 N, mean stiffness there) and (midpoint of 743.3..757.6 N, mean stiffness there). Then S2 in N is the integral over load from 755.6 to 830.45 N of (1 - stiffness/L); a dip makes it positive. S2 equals 8.9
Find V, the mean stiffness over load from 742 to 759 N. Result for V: 1.22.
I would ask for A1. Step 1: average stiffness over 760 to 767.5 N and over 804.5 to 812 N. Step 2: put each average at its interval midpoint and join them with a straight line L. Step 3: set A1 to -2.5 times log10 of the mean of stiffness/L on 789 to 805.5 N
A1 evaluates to 0.42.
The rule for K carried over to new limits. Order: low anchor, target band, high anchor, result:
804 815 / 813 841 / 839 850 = -1.9 N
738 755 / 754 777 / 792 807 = -4.5 N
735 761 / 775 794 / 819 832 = 2.6 N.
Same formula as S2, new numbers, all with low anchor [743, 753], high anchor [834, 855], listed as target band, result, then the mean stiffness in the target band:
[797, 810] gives 5.1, 0.693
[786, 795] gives 2.6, 0.828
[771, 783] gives 0.0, 1.18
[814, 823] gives 0.4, 1.08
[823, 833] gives 0.1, 1.1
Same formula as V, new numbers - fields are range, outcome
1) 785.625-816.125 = 0.802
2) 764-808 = 0.949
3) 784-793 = 0.906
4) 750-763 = 1.21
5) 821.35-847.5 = 1.08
